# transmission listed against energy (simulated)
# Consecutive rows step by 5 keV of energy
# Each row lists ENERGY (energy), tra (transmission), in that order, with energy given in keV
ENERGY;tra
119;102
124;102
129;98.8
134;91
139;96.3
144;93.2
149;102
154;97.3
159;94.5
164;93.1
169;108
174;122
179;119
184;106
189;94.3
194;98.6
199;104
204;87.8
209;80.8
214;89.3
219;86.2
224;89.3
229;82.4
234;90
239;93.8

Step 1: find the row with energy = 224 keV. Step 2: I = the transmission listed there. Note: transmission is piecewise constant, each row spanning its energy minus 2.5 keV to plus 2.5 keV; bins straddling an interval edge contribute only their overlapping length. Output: 89.3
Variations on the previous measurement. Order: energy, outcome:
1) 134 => 91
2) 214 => 89.3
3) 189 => 94.3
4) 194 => 98.6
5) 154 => 97.3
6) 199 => 104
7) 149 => 102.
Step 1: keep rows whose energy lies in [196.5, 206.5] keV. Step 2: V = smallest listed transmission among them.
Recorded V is 87.8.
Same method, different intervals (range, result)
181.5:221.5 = 80.8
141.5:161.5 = 93.2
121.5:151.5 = 91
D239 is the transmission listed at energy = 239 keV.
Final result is 93.8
